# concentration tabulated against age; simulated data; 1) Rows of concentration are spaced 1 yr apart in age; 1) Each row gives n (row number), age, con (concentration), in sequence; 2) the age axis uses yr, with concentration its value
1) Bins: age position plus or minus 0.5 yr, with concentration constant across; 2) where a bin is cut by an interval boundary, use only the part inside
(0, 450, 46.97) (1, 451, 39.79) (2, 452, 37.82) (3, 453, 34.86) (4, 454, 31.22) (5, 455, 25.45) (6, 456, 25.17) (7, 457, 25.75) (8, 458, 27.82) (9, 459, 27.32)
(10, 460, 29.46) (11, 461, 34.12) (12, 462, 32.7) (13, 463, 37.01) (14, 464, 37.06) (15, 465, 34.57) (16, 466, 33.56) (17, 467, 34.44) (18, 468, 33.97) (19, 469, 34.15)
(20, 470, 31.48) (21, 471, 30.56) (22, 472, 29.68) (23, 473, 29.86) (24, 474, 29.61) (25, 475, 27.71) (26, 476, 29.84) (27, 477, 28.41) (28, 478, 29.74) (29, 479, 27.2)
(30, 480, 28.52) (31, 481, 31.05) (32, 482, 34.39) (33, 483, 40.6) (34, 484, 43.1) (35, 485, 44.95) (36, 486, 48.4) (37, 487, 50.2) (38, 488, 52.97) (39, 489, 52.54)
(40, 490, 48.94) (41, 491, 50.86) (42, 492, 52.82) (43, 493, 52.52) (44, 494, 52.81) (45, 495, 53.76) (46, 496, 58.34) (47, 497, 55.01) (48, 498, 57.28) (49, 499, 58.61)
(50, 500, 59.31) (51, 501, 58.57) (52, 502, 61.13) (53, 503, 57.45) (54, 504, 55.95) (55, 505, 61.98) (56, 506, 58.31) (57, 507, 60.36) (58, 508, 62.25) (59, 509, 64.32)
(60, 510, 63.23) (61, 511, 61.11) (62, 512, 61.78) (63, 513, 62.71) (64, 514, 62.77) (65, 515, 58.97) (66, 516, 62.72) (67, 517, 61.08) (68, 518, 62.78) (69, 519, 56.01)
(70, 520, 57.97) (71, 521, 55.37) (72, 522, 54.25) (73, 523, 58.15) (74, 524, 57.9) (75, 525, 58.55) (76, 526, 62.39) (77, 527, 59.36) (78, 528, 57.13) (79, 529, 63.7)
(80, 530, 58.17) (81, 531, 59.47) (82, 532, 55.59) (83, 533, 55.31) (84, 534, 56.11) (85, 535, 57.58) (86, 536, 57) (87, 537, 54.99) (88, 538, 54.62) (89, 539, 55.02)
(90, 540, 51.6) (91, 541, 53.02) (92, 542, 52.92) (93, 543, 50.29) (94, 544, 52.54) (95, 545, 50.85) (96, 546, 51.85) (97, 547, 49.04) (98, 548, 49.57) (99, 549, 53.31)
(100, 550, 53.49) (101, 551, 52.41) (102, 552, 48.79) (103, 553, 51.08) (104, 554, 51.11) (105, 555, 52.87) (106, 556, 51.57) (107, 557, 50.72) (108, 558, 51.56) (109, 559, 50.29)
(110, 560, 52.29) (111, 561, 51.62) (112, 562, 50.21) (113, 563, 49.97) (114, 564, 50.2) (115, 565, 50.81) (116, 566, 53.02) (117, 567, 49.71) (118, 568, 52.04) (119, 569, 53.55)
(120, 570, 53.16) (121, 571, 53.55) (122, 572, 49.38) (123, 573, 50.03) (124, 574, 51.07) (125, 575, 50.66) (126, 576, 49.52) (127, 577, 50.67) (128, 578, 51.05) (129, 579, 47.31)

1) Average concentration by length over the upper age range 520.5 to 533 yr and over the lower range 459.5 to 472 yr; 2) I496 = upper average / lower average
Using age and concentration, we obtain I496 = 1.74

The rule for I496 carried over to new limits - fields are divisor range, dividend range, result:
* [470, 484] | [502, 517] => 1.97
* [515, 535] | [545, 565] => 0.87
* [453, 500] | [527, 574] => 1.37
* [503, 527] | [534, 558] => 0.88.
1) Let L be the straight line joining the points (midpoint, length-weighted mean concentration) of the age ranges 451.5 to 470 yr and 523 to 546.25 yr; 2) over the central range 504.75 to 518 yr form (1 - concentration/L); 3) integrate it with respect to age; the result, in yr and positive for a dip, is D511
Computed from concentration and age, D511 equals -3.6 yr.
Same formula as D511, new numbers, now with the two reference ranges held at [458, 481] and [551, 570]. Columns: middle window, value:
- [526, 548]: -4.4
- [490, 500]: -4.8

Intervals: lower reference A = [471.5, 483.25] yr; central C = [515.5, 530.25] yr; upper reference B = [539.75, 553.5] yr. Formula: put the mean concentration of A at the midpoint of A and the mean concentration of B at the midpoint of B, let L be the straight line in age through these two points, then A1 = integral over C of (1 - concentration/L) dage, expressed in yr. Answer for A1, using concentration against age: -5.0 yr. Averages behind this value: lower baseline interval 30.3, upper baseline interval 51.5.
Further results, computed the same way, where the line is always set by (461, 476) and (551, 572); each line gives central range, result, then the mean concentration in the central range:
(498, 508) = -5.0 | 59.1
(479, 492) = -2.7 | 43.6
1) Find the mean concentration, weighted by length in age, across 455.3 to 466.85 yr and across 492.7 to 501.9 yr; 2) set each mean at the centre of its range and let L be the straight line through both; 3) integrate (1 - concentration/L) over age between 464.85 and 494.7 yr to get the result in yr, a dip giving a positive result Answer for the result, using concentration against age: 4.15 yr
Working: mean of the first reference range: 31.3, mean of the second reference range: 56.5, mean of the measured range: 38.5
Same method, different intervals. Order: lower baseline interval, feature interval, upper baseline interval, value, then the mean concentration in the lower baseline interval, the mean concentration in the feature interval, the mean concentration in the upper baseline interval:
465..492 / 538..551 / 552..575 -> -1.1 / 37.1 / 52.1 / 51.3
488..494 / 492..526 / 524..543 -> -3.2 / 51.8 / 58.9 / 56.7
